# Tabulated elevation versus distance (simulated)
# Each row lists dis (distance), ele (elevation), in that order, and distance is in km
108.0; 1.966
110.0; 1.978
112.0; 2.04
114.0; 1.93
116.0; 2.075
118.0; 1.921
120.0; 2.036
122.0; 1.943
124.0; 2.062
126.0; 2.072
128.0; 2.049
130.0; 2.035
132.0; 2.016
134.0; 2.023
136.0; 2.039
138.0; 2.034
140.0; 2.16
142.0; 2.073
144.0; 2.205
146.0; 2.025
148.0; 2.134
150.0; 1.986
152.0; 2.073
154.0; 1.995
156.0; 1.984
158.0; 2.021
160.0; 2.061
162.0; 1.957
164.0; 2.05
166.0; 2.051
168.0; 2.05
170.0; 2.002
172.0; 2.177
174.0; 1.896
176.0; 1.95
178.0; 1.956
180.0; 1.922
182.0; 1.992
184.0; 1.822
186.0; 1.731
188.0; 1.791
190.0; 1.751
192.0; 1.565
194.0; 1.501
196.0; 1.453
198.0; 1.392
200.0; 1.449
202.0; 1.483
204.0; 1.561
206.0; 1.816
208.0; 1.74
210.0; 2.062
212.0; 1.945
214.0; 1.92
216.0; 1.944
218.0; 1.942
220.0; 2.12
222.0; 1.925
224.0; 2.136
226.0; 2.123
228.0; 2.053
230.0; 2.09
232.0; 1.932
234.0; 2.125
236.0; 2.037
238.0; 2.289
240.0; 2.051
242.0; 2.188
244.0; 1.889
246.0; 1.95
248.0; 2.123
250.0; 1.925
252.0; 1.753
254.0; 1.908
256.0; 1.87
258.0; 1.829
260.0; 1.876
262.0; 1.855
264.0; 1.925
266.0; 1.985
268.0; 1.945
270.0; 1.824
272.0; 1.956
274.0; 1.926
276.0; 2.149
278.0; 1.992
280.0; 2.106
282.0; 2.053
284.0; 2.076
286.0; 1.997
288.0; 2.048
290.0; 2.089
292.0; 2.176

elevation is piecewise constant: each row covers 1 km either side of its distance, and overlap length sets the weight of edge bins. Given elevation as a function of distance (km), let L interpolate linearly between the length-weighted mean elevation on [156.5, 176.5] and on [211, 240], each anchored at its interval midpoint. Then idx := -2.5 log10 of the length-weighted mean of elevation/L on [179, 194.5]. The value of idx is 0.15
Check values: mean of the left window 2.02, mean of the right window 2.04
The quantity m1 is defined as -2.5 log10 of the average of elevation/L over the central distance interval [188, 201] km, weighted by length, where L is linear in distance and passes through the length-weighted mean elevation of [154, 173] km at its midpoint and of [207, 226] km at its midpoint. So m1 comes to 0.29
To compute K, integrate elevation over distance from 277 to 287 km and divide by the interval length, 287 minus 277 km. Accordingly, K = 2.04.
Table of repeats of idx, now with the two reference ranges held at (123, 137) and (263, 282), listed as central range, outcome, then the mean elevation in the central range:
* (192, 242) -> 0.07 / 1.88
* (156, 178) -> 0.01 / 2.02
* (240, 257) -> 0.02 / 1.96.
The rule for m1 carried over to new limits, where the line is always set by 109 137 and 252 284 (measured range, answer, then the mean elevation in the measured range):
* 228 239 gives -0.07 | 2.09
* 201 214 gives 0.11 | 1.78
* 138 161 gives -0.03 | 2.06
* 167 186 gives 0.02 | 1.96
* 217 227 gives -0.04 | 2.05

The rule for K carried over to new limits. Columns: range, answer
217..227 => 2.05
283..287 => 2.04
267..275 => 1.91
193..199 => 1.45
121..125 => 2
